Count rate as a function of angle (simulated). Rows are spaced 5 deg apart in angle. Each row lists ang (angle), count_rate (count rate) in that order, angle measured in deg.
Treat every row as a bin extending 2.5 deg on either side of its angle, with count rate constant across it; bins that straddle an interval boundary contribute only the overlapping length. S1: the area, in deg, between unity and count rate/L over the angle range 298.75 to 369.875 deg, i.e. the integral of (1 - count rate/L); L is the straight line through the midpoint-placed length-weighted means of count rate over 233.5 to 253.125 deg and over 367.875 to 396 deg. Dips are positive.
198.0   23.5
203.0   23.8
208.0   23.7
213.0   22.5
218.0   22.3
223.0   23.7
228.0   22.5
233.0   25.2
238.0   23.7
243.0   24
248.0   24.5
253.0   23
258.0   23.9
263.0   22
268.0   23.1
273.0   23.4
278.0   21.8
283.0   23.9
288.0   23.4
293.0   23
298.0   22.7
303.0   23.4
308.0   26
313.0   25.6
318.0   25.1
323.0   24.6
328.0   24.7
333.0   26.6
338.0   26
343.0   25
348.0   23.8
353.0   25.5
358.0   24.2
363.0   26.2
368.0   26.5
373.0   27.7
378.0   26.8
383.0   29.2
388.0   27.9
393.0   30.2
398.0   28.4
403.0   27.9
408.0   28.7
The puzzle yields 4.3 deg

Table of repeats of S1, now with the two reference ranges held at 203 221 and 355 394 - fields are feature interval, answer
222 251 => -0.4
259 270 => 0.7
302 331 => 0.8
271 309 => 2.5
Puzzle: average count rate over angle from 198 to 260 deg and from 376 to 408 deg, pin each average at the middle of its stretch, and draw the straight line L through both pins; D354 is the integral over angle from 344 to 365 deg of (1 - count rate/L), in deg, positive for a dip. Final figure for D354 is 1.9 deg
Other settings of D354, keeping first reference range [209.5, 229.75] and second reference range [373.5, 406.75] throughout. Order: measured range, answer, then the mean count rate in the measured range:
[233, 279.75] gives 1.15 deg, 23.4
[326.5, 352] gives 1.38 deg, 25.3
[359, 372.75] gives 0.62 deg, 26.3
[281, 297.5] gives 1.15 deg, 23.3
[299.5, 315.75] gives 0.52 deg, 24.9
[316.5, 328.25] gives 0.61 deg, 24.8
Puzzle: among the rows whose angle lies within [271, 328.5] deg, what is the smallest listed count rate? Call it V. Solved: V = 21.8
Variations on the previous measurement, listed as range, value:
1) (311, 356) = 23.8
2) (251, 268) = 22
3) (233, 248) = 23.7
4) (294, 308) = 22.7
